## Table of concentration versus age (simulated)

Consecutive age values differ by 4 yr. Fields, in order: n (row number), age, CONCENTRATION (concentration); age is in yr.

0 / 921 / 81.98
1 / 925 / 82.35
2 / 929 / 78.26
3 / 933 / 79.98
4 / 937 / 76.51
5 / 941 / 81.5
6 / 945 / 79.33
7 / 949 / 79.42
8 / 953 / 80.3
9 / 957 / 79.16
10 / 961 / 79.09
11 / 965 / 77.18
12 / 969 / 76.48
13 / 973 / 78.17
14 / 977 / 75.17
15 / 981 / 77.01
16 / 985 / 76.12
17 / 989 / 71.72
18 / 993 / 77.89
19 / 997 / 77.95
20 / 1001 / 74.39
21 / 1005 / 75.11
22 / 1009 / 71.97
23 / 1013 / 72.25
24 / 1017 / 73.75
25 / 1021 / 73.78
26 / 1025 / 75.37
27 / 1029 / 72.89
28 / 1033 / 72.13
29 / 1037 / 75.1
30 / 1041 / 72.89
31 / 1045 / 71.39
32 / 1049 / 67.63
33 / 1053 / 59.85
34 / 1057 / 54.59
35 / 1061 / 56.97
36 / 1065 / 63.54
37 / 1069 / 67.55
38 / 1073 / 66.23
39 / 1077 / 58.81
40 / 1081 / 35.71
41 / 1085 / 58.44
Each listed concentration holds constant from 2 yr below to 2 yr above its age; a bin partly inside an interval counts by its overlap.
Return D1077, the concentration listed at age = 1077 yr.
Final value 58.81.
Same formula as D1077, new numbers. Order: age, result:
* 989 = 71.72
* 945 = 79.33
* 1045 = 71.39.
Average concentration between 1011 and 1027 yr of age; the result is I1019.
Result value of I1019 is 73.8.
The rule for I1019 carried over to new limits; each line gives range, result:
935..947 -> 79.1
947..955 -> 79.9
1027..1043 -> 73.3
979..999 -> 76.1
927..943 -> 79.1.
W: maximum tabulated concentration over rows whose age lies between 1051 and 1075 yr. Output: 67.55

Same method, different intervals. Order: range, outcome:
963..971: 77.18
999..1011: 75.11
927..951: 81.5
